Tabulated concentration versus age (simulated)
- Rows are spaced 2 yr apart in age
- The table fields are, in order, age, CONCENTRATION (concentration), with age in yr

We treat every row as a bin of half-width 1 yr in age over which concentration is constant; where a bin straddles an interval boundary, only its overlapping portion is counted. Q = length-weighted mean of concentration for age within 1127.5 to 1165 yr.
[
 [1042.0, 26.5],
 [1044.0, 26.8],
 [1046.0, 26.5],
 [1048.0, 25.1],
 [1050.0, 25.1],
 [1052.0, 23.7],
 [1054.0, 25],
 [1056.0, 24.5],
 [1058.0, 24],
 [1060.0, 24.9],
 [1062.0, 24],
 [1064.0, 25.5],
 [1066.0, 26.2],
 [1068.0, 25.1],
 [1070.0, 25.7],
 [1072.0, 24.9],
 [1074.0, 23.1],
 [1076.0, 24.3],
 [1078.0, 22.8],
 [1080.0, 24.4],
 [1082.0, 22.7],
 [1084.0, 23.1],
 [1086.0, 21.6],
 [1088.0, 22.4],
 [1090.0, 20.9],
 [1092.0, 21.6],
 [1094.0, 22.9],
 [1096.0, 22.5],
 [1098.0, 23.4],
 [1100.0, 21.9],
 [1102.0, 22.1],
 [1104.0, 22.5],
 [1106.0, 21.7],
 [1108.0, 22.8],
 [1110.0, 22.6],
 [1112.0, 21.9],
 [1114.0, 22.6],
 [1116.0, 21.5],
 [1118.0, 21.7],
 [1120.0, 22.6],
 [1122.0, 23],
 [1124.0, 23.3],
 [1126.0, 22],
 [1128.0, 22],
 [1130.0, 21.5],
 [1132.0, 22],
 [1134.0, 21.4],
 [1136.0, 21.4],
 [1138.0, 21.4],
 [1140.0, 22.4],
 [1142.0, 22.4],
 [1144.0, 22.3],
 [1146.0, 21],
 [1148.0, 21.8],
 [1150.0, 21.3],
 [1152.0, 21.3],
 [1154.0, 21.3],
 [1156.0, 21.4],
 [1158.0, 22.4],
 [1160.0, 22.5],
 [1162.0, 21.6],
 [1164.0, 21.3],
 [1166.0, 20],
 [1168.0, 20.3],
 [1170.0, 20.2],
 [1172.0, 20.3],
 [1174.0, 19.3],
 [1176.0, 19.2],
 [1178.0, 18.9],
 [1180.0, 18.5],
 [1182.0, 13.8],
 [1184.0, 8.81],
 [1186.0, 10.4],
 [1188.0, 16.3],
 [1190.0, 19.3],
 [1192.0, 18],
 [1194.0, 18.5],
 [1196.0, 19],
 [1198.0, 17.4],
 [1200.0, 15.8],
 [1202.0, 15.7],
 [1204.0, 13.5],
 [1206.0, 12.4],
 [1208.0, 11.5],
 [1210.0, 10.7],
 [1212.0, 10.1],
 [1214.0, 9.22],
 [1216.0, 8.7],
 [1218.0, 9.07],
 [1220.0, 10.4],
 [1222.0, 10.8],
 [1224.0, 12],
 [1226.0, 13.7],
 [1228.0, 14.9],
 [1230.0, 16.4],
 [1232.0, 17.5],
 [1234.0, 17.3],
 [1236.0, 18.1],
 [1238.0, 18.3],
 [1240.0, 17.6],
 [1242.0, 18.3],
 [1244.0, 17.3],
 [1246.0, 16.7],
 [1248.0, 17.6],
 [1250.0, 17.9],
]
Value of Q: 21.7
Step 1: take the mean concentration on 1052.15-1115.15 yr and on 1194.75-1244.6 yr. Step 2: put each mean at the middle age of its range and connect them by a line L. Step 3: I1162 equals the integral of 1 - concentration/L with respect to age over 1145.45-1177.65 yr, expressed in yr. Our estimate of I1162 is -4.95 yr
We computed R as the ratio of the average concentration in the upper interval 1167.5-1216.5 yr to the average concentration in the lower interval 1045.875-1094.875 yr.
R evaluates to 0.64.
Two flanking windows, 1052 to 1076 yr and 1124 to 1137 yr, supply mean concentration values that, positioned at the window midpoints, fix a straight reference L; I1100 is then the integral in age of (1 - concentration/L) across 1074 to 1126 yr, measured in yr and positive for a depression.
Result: 1.4 yr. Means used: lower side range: 24.7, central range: 22.5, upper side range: 21.8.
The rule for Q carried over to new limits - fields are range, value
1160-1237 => 15.6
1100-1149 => 22.1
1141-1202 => 19.1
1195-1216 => 13.3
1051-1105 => 23.5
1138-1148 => 21.9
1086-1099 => 22.2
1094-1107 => 22.4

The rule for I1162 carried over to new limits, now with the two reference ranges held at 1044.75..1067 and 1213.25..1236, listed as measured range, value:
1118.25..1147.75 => -3.85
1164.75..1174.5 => -1.84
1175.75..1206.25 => -1.20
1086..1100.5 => 0.08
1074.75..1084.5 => -0.08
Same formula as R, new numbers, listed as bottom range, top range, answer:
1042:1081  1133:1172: 0.86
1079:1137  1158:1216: 0.74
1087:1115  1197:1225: 0.54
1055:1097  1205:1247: 0.59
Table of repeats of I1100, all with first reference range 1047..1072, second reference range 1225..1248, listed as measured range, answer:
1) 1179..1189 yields 3.0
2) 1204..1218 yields 5.8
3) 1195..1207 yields 1.9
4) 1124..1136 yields -0.1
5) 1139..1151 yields -0.5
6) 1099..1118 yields 0.5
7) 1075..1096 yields 0.9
